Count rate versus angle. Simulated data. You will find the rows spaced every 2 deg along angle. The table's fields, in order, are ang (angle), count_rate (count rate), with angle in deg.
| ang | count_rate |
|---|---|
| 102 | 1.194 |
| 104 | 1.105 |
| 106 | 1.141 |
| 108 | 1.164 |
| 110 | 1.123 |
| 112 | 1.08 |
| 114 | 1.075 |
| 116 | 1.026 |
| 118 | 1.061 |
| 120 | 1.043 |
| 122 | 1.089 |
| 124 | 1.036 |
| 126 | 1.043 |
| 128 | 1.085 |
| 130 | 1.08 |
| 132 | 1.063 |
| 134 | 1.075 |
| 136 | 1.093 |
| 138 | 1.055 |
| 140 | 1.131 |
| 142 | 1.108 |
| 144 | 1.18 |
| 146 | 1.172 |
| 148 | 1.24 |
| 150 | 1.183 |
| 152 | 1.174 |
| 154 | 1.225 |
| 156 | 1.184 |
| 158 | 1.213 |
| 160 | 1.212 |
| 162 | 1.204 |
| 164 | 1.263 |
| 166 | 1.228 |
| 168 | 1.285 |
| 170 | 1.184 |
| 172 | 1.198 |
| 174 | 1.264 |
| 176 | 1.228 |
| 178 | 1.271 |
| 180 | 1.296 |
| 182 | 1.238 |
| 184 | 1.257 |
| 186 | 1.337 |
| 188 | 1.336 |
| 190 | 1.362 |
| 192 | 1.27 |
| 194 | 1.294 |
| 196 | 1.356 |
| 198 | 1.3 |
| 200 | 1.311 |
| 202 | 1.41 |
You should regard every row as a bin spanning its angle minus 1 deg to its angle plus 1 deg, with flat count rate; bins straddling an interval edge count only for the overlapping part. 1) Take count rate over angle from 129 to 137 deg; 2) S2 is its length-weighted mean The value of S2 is 1.08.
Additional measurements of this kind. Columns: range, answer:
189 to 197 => 1.32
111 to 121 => 1.06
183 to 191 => 1.32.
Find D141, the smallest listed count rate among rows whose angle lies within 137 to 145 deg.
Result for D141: 1.055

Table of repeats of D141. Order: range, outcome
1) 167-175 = 1.184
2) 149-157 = 1.174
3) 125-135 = 1.043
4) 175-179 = 1.228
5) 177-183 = 1.238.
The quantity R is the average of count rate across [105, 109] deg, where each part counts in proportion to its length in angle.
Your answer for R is 1.15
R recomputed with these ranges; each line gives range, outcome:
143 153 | 1.19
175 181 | 1.26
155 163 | 1.2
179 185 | 1.26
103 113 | 1.12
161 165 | 1.23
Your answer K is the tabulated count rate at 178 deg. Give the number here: 1.271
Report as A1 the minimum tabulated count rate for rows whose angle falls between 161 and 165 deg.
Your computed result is 1.204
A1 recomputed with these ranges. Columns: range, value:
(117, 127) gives 1.036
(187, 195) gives 1.27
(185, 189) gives 1.336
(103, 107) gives 1.105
